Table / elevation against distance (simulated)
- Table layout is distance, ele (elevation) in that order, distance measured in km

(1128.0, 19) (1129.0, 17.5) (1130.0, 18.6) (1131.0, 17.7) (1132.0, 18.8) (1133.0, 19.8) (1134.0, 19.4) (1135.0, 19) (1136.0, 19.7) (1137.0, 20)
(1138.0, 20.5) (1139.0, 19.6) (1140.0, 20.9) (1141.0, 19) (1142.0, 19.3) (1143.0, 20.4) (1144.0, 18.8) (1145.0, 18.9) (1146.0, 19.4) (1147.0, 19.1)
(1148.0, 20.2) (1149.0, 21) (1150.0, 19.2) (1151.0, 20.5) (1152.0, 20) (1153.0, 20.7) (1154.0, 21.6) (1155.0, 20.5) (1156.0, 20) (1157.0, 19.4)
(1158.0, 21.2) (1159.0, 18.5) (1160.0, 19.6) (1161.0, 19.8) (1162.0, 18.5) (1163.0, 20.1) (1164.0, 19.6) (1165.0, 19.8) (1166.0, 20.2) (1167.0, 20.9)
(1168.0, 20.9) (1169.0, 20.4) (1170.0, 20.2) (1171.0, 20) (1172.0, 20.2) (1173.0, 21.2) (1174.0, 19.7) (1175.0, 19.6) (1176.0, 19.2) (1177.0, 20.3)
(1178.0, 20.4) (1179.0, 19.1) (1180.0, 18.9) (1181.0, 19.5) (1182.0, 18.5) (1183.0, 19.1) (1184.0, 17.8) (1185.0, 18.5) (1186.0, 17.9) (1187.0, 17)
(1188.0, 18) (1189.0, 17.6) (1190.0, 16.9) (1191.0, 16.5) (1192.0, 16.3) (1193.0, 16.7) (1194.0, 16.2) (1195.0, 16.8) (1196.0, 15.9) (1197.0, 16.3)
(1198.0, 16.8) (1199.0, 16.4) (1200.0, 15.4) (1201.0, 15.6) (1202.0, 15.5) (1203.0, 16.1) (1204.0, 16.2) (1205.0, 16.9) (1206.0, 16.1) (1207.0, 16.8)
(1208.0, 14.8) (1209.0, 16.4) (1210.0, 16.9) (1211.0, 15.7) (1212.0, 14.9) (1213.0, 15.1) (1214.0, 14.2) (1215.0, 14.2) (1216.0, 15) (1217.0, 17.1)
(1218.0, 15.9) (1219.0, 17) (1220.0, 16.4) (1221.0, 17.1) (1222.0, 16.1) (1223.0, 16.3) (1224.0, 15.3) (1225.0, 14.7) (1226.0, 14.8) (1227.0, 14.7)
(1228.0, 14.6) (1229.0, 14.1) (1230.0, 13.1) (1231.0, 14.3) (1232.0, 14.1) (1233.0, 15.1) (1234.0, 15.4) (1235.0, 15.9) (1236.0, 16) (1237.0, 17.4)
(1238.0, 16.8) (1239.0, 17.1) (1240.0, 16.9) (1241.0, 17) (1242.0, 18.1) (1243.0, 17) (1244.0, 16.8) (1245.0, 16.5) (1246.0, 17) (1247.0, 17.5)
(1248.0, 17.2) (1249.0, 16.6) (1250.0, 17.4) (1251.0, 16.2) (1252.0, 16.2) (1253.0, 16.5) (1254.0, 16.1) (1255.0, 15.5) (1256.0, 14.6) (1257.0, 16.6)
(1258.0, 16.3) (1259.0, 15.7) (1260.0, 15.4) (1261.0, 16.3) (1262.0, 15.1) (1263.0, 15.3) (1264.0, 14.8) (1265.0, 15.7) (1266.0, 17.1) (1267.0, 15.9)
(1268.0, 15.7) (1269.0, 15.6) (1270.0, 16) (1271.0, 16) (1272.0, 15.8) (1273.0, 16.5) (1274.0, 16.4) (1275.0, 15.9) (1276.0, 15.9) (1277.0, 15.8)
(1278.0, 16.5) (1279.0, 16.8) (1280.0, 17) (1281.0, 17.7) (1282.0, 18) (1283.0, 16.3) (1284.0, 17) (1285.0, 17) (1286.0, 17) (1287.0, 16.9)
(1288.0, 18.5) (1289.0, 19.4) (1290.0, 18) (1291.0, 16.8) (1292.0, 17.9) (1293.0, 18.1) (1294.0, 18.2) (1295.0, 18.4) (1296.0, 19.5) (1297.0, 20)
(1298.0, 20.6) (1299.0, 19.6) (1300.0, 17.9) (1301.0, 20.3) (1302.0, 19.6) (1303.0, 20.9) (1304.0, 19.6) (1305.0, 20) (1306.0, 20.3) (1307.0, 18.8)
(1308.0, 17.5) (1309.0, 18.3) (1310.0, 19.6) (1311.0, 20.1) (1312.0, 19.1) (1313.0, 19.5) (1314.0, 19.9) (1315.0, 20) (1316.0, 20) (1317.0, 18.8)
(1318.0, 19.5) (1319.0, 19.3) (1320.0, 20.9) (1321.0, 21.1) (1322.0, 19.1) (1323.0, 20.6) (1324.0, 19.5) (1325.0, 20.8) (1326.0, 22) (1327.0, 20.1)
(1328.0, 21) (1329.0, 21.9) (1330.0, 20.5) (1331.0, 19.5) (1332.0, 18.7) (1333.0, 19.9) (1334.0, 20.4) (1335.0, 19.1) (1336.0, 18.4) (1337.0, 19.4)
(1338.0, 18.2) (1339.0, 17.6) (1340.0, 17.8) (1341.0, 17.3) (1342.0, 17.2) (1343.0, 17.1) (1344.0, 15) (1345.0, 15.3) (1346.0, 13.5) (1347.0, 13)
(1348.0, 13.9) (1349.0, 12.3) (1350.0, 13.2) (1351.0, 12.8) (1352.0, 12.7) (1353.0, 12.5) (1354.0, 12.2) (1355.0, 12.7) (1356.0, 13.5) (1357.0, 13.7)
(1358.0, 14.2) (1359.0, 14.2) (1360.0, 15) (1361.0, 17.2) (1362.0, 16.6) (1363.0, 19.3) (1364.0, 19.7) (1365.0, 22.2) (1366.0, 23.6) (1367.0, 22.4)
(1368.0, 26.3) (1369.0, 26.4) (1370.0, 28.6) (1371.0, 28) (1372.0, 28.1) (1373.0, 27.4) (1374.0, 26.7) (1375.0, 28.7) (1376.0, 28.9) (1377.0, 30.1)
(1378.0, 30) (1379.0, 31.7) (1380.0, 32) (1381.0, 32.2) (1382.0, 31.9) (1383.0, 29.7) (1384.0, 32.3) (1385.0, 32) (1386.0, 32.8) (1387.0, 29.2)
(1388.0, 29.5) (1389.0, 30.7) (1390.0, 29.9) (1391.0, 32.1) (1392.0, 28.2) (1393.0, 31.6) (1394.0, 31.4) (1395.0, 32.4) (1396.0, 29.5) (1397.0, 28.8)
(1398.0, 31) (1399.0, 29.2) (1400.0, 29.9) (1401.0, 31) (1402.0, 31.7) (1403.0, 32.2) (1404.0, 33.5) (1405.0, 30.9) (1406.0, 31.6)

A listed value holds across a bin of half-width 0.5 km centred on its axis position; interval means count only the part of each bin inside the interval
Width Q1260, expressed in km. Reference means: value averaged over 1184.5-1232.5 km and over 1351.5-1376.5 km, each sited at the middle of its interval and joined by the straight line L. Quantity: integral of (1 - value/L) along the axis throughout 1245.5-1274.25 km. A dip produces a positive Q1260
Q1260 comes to 2.17 km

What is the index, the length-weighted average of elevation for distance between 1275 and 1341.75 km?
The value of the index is 18.9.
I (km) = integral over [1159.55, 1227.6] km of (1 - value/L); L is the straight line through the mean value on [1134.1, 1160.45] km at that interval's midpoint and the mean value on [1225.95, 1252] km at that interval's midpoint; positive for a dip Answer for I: 2.0 km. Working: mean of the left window 19.9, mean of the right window 16.1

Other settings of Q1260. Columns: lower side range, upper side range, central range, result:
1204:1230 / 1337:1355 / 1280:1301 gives -4.12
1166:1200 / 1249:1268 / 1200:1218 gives 1.90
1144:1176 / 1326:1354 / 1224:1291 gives 7.74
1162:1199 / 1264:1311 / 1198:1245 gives 6.36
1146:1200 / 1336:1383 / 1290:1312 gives 0.90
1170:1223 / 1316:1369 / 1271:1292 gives 0.73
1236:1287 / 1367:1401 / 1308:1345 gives 6.55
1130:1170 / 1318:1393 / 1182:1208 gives 4.44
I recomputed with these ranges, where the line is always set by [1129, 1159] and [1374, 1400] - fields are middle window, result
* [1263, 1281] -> 6.59 km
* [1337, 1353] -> 7.52 km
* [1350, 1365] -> 7.34 km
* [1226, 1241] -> 5.24 km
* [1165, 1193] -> 2.90 km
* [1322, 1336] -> 3.88 km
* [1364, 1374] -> 1.39 km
